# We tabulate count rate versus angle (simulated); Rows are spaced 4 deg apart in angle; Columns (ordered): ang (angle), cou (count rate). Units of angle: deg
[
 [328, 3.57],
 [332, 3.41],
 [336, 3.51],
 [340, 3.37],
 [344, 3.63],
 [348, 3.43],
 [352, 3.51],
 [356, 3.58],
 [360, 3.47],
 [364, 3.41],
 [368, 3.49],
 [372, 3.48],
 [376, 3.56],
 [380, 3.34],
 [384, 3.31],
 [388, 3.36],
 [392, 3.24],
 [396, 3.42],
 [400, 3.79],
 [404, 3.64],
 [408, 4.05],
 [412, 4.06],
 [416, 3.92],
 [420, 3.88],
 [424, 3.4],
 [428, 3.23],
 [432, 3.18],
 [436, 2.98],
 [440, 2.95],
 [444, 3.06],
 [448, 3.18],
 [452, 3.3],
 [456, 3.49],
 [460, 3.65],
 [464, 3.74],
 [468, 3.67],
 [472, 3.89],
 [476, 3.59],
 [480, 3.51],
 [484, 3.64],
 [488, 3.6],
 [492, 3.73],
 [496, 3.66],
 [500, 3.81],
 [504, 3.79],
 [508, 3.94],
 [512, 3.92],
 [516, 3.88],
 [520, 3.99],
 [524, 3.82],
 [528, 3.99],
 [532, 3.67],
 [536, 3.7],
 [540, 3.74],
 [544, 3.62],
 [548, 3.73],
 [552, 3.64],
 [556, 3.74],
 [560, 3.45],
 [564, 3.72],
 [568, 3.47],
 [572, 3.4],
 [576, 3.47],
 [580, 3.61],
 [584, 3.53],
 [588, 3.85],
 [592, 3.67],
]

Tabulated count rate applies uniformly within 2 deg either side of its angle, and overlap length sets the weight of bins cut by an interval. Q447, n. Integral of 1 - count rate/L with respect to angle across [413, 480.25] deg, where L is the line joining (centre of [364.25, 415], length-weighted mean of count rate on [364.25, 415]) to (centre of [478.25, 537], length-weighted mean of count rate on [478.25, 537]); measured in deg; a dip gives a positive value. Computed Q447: 3.9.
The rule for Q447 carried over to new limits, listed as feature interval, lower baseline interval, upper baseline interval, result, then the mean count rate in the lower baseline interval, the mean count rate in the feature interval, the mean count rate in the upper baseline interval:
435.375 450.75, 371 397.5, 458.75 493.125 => 2.2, 3.38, 3.06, 3.67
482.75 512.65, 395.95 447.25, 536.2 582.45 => -1.7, 3.5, 3.76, 3.6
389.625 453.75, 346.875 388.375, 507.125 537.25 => 2.5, 3.45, 3.46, 3.86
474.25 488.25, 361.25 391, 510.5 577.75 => 0.0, 3.42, 3.58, 3.7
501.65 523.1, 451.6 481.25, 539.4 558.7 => -1.4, 3.62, 3.9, 3.68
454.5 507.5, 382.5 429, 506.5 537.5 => 1.3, 3.62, 3.68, 3.87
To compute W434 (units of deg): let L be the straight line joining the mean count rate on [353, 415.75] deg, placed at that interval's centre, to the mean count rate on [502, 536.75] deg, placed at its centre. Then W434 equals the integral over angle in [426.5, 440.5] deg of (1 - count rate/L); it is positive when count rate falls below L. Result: 2.2 deg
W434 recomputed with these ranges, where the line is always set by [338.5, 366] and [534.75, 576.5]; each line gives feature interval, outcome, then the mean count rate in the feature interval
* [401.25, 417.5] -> -1.8 deg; 3.91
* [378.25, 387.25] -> 0.5 deg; 3.33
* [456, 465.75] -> -0.3 deg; 3.65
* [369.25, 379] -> 0.0 deg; 3.5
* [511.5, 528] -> -1.5 deg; 3.91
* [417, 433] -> 0.3 deg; 3.47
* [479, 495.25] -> -0.3 deg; 3.63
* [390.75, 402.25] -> 0.0 deg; 3.5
